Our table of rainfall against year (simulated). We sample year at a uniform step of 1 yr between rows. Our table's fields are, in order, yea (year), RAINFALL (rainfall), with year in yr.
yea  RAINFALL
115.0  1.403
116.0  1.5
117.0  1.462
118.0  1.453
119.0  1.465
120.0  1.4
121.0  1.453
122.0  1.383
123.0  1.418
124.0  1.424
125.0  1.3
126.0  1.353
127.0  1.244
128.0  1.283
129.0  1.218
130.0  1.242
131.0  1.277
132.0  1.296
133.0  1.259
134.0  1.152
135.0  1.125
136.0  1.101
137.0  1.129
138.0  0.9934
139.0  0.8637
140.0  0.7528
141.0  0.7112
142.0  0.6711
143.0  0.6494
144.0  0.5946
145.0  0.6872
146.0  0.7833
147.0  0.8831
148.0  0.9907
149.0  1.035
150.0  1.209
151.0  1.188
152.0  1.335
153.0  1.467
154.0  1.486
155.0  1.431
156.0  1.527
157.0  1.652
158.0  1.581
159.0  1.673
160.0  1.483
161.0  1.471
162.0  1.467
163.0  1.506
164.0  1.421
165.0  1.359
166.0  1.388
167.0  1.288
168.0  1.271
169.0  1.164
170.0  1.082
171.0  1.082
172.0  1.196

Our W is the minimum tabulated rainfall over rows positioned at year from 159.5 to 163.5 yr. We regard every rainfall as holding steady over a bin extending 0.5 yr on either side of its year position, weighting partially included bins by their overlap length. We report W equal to 1.467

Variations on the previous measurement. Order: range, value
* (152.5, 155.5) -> 1.431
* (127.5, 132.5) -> 1.218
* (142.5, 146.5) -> 0.5946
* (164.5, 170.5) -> 1.082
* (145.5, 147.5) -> 0.7833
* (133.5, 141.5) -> 0.7112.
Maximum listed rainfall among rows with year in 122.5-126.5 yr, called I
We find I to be 1.424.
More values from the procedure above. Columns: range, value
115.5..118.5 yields 1.5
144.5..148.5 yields 0.9907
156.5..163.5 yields 1.673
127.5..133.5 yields 1.296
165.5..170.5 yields 1.388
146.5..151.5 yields 1.209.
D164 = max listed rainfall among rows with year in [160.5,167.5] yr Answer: 1.506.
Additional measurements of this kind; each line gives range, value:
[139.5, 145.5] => 0.7528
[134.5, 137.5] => 1.129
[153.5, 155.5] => 1.486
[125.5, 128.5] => 1.353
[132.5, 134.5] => 1.259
